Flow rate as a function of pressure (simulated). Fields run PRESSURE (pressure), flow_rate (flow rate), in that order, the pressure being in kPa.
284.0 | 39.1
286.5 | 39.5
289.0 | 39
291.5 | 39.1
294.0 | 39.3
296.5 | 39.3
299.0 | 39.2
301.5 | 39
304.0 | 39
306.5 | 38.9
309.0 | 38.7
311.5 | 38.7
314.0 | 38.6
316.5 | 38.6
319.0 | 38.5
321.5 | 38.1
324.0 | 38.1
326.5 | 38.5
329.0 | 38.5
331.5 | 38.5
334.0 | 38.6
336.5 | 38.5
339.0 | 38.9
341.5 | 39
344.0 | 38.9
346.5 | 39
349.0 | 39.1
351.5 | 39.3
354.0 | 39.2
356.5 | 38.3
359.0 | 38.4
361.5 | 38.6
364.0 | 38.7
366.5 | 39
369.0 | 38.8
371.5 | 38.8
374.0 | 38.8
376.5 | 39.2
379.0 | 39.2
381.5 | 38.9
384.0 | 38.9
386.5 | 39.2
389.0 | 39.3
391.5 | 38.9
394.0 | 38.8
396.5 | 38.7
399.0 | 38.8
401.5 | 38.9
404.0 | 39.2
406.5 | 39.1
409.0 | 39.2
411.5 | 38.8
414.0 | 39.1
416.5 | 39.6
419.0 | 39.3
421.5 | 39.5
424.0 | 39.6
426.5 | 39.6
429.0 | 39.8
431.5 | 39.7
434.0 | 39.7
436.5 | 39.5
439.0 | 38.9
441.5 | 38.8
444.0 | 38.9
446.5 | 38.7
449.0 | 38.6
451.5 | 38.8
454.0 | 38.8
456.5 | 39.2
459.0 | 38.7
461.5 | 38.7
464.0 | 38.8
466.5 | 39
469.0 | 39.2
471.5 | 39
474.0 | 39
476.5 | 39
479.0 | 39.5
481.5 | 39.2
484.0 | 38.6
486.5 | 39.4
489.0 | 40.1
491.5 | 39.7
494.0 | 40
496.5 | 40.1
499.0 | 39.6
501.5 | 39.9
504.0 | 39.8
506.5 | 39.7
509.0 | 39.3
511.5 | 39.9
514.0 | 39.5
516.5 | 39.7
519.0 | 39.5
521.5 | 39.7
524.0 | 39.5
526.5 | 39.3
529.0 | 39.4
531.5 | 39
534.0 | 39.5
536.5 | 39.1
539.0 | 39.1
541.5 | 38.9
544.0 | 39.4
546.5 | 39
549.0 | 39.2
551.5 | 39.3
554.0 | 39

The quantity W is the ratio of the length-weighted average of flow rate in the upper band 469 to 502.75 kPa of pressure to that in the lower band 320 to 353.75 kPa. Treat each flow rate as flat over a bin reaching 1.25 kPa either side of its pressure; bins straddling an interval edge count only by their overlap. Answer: 1.02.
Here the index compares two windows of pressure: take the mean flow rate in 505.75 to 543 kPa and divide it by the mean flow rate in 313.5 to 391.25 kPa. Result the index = 1.02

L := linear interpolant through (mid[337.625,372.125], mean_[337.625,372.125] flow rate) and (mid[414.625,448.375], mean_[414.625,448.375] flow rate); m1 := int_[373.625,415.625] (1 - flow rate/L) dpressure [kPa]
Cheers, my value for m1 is 0.1 kPa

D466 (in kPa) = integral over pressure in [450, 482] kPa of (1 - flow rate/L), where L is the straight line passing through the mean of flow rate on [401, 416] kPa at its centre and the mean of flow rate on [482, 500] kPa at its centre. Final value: 0.4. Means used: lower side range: 39.1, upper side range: 39.6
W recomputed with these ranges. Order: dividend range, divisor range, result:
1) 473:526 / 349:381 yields 1.02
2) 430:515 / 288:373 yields 1.01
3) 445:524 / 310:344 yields 1.02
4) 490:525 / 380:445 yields 1.01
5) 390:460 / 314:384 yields 1.01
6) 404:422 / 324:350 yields 1.01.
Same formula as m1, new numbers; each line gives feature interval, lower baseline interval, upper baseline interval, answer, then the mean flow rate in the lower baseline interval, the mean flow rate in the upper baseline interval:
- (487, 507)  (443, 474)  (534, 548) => -0.4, 38.9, 39.1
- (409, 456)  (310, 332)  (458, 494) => -0.3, 38.5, 39.2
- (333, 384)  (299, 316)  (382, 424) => 0.1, 38.8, 39.1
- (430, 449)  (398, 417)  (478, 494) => 0.0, 39.1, 39.5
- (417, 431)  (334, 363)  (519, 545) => -0.2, 38.8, 39.3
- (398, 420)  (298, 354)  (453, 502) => 0.0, 38.7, 39.3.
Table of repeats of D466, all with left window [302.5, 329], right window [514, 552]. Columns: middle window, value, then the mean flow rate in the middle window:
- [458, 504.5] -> -0.2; 39.3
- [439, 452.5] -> 0.1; 38.8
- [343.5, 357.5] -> -0.1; 39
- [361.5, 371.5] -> 0.0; 38.8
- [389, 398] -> 0.0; 38.9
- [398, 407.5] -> 0.0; 39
